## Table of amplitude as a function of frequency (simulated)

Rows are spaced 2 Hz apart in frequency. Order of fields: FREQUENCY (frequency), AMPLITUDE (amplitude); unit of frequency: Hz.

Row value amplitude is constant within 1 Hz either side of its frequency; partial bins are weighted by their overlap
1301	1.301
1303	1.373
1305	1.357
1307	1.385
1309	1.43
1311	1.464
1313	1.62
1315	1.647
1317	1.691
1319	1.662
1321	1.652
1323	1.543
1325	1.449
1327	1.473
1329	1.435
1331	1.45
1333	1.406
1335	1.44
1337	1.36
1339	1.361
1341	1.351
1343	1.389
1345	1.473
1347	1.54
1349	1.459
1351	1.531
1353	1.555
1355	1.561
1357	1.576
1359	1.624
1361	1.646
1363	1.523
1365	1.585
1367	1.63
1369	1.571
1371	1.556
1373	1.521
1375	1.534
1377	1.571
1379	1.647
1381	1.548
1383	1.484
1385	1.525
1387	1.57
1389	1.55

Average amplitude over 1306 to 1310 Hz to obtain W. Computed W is 1.41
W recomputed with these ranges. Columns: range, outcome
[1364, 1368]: 1.61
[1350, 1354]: 1.54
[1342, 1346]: 1.43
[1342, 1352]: 1.48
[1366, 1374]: 1.57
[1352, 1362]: 1.59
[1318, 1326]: 1.58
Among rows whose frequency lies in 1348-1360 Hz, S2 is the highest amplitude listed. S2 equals 1.624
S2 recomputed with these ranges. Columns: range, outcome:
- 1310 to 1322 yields 1.691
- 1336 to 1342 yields 1.361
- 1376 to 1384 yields 1.647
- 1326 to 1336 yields 1.473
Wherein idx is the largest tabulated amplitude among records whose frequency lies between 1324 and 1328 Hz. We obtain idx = 1.473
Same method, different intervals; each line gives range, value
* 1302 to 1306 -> 1.373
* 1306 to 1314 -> 1.62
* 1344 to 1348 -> 1.54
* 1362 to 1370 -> 1.63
